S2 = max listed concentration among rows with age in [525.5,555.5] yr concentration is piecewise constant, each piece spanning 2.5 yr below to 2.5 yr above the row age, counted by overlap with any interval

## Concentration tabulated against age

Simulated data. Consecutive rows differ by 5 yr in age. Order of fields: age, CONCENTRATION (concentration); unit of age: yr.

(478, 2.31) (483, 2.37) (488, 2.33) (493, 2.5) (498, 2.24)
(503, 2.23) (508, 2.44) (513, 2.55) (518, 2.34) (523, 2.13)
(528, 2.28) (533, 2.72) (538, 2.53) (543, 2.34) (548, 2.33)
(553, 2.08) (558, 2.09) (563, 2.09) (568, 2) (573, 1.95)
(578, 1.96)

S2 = 2.72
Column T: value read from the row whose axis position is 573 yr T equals 1.95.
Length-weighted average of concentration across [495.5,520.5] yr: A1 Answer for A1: 2.36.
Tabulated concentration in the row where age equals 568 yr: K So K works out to 2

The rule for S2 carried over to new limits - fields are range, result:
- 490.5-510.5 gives 2.5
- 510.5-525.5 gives 2.55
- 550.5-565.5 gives 2.09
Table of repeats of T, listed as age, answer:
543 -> 2.34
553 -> 2.08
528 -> 2.28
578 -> 1.96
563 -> 2.09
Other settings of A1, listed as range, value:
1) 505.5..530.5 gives 2.35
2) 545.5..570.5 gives 2.12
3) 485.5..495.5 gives 2.42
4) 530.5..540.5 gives 2.62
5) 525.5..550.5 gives 2.44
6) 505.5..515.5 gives 2.5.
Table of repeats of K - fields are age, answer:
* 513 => 2.55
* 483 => 2.37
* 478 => 2.31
